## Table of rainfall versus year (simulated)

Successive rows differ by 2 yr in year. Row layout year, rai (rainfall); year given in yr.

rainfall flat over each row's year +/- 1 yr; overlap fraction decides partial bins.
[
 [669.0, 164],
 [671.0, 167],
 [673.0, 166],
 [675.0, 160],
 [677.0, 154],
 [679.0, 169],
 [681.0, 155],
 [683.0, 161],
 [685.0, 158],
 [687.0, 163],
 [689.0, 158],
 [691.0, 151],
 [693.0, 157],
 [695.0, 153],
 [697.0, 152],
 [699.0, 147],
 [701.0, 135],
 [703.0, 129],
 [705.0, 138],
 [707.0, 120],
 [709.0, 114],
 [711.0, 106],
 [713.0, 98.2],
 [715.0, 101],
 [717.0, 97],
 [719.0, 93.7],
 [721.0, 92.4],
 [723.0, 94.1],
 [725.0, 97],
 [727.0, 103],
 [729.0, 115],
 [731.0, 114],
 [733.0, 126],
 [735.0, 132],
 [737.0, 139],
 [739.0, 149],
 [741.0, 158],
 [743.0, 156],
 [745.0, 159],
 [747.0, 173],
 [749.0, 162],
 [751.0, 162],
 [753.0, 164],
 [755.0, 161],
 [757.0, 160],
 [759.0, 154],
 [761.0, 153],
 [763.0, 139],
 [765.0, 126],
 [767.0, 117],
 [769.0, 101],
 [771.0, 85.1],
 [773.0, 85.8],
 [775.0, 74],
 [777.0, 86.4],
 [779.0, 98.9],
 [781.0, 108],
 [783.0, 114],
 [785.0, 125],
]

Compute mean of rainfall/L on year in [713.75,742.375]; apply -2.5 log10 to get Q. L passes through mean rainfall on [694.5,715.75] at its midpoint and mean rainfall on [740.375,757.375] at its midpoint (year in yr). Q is 0.25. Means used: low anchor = 126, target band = 115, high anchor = 162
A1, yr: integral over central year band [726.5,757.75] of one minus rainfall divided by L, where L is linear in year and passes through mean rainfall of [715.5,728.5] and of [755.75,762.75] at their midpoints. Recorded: -4.4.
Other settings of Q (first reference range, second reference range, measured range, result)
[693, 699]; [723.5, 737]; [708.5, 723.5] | 0.30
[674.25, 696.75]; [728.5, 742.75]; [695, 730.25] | 0.26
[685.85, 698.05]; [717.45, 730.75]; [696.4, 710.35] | 0.03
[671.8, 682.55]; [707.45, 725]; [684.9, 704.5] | -0.12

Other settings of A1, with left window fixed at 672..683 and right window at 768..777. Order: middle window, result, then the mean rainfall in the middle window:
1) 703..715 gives 1.87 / 115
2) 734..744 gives -3.05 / 147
